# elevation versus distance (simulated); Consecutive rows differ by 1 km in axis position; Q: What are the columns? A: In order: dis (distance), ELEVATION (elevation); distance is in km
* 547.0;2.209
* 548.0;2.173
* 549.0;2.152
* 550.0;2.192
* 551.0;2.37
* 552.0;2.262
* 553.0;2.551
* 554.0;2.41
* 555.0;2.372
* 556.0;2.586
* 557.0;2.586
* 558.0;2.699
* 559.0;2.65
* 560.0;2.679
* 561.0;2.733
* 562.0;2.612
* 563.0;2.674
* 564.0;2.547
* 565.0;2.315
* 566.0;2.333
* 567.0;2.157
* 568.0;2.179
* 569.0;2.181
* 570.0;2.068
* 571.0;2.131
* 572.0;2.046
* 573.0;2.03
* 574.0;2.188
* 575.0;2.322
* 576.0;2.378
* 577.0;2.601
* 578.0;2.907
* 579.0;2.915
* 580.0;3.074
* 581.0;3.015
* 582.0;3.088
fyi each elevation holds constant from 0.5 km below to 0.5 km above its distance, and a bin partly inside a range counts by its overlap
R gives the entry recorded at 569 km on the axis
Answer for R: 2.181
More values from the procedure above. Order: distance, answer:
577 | 2.601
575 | 2.322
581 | 3.015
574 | 2.188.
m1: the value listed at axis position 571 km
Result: 2.131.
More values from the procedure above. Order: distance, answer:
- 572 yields 2.046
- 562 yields 2.612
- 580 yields 3.074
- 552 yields 2.262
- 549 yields 2.152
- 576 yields 2.378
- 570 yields 2.068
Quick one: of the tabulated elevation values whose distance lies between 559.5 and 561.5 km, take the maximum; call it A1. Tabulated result 2.733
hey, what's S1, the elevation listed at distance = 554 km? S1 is 2.41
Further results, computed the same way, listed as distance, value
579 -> 2.915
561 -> 2.733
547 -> 2.209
